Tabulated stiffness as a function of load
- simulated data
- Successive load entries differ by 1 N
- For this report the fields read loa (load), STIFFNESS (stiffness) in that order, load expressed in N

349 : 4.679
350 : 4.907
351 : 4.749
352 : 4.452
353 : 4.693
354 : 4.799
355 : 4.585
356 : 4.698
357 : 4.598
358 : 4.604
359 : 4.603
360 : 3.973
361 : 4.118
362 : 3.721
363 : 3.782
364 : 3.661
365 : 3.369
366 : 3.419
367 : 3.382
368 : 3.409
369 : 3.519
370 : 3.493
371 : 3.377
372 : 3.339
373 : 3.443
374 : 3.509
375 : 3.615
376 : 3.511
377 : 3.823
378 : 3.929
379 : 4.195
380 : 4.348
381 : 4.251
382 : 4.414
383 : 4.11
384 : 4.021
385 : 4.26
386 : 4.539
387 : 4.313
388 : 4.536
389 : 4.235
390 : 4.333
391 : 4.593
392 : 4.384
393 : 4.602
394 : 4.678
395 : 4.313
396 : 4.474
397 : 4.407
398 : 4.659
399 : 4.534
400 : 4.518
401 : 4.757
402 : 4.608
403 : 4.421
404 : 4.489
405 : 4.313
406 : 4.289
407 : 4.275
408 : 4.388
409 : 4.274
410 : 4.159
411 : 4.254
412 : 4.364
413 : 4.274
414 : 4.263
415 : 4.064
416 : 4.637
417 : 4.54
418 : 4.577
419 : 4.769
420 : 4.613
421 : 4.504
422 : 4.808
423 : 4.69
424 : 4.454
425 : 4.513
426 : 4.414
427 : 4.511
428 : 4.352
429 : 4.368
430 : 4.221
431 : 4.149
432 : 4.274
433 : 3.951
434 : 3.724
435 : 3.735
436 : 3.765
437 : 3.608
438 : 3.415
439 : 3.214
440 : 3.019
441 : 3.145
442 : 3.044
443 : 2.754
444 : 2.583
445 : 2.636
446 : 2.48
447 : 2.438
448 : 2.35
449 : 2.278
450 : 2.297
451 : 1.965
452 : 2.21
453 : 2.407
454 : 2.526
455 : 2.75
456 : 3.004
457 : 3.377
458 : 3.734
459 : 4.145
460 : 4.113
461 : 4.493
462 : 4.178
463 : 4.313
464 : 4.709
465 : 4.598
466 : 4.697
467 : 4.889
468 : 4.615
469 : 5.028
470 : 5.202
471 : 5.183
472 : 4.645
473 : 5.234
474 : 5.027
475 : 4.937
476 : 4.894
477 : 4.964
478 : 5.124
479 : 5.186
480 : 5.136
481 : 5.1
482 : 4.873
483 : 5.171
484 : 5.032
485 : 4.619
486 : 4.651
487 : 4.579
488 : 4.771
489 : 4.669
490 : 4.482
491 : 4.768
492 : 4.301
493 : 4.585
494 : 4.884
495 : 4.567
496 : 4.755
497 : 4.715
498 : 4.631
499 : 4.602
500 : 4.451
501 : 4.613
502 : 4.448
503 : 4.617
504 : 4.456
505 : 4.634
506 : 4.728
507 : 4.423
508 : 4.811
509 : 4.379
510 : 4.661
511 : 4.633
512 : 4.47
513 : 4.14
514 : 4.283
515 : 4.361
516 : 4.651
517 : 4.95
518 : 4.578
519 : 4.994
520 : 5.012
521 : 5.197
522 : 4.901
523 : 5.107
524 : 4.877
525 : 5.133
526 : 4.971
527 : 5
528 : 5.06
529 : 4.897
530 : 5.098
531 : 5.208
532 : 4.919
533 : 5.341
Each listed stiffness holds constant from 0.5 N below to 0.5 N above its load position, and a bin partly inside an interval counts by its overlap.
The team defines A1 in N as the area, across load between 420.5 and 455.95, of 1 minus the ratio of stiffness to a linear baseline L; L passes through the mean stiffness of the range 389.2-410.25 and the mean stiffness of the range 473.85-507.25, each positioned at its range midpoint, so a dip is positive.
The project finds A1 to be 9.0 N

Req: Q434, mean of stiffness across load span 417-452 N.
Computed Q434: 3.63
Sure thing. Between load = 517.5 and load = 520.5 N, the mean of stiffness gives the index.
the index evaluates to 4.86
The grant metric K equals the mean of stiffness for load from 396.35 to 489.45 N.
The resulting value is 4.14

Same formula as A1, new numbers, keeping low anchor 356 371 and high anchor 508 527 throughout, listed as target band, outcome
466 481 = -1.7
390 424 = -3.0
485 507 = 0.1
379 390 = -0.9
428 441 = 1.5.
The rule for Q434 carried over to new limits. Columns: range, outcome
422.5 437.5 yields 4.18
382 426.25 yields 4.44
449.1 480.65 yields 4.16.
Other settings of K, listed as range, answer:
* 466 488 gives 4.95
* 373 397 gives 4.2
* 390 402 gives 4.53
